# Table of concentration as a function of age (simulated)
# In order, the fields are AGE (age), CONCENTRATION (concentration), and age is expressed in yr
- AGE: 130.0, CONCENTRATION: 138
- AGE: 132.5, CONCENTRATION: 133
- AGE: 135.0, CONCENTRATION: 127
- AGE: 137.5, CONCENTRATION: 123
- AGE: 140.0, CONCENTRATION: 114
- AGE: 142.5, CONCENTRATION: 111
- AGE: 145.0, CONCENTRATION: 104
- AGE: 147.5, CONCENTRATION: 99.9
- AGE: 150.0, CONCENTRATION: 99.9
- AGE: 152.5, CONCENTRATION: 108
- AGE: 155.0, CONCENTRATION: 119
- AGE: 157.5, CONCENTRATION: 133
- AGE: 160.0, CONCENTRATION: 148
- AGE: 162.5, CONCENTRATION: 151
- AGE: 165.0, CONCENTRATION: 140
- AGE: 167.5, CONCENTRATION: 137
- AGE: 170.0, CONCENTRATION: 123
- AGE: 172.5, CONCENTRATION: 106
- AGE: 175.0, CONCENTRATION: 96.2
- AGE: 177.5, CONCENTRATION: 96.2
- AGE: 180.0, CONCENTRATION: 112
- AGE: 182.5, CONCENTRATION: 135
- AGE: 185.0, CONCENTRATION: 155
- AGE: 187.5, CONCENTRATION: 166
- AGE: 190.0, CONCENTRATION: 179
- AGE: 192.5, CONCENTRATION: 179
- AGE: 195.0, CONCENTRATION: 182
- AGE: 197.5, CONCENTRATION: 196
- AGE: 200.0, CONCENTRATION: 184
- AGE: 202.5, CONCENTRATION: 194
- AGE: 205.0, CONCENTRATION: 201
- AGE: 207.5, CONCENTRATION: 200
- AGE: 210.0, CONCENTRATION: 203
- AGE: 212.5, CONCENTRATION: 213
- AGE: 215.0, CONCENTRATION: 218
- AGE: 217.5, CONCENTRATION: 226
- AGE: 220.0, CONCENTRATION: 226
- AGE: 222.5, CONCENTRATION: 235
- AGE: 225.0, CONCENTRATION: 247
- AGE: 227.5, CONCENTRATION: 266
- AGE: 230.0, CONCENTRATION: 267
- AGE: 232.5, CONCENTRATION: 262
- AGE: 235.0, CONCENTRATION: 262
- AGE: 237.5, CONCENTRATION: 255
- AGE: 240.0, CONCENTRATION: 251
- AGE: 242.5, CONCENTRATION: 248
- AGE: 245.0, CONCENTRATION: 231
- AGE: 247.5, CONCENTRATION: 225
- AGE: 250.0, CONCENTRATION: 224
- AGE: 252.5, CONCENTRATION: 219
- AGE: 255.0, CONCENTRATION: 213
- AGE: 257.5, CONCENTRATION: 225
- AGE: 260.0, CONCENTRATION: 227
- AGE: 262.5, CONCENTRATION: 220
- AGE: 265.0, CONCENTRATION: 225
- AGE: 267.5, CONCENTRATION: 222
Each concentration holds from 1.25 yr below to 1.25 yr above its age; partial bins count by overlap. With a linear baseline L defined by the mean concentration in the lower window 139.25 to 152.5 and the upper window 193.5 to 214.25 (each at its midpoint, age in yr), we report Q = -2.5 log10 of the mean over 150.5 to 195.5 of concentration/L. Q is 0.09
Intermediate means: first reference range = 106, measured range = 136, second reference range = 197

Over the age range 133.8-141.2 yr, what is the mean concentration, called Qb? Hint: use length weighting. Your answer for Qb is 121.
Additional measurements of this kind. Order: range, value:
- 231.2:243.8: 256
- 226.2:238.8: 262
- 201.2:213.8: 202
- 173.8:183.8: 110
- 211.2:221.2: 221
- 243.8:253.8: 225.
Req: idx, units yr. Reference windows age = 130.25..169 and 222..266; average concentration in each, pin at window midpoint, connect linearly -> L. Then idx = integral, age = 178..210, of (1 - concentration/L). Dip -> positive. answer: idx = 1.1 yr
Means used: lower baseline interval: 124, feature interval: 173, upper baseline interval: 239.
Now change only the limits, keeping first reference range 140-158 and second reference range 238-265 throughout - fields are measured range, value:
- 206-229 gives -4.4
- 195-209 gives -1.8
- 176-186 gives 1.7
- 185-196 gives -1.1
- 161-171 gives -0.7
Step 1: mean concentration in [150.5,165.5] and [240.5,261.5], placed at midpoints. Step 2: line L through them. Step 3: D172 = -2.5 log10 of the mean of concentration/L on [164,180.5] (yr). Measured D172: 0.247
